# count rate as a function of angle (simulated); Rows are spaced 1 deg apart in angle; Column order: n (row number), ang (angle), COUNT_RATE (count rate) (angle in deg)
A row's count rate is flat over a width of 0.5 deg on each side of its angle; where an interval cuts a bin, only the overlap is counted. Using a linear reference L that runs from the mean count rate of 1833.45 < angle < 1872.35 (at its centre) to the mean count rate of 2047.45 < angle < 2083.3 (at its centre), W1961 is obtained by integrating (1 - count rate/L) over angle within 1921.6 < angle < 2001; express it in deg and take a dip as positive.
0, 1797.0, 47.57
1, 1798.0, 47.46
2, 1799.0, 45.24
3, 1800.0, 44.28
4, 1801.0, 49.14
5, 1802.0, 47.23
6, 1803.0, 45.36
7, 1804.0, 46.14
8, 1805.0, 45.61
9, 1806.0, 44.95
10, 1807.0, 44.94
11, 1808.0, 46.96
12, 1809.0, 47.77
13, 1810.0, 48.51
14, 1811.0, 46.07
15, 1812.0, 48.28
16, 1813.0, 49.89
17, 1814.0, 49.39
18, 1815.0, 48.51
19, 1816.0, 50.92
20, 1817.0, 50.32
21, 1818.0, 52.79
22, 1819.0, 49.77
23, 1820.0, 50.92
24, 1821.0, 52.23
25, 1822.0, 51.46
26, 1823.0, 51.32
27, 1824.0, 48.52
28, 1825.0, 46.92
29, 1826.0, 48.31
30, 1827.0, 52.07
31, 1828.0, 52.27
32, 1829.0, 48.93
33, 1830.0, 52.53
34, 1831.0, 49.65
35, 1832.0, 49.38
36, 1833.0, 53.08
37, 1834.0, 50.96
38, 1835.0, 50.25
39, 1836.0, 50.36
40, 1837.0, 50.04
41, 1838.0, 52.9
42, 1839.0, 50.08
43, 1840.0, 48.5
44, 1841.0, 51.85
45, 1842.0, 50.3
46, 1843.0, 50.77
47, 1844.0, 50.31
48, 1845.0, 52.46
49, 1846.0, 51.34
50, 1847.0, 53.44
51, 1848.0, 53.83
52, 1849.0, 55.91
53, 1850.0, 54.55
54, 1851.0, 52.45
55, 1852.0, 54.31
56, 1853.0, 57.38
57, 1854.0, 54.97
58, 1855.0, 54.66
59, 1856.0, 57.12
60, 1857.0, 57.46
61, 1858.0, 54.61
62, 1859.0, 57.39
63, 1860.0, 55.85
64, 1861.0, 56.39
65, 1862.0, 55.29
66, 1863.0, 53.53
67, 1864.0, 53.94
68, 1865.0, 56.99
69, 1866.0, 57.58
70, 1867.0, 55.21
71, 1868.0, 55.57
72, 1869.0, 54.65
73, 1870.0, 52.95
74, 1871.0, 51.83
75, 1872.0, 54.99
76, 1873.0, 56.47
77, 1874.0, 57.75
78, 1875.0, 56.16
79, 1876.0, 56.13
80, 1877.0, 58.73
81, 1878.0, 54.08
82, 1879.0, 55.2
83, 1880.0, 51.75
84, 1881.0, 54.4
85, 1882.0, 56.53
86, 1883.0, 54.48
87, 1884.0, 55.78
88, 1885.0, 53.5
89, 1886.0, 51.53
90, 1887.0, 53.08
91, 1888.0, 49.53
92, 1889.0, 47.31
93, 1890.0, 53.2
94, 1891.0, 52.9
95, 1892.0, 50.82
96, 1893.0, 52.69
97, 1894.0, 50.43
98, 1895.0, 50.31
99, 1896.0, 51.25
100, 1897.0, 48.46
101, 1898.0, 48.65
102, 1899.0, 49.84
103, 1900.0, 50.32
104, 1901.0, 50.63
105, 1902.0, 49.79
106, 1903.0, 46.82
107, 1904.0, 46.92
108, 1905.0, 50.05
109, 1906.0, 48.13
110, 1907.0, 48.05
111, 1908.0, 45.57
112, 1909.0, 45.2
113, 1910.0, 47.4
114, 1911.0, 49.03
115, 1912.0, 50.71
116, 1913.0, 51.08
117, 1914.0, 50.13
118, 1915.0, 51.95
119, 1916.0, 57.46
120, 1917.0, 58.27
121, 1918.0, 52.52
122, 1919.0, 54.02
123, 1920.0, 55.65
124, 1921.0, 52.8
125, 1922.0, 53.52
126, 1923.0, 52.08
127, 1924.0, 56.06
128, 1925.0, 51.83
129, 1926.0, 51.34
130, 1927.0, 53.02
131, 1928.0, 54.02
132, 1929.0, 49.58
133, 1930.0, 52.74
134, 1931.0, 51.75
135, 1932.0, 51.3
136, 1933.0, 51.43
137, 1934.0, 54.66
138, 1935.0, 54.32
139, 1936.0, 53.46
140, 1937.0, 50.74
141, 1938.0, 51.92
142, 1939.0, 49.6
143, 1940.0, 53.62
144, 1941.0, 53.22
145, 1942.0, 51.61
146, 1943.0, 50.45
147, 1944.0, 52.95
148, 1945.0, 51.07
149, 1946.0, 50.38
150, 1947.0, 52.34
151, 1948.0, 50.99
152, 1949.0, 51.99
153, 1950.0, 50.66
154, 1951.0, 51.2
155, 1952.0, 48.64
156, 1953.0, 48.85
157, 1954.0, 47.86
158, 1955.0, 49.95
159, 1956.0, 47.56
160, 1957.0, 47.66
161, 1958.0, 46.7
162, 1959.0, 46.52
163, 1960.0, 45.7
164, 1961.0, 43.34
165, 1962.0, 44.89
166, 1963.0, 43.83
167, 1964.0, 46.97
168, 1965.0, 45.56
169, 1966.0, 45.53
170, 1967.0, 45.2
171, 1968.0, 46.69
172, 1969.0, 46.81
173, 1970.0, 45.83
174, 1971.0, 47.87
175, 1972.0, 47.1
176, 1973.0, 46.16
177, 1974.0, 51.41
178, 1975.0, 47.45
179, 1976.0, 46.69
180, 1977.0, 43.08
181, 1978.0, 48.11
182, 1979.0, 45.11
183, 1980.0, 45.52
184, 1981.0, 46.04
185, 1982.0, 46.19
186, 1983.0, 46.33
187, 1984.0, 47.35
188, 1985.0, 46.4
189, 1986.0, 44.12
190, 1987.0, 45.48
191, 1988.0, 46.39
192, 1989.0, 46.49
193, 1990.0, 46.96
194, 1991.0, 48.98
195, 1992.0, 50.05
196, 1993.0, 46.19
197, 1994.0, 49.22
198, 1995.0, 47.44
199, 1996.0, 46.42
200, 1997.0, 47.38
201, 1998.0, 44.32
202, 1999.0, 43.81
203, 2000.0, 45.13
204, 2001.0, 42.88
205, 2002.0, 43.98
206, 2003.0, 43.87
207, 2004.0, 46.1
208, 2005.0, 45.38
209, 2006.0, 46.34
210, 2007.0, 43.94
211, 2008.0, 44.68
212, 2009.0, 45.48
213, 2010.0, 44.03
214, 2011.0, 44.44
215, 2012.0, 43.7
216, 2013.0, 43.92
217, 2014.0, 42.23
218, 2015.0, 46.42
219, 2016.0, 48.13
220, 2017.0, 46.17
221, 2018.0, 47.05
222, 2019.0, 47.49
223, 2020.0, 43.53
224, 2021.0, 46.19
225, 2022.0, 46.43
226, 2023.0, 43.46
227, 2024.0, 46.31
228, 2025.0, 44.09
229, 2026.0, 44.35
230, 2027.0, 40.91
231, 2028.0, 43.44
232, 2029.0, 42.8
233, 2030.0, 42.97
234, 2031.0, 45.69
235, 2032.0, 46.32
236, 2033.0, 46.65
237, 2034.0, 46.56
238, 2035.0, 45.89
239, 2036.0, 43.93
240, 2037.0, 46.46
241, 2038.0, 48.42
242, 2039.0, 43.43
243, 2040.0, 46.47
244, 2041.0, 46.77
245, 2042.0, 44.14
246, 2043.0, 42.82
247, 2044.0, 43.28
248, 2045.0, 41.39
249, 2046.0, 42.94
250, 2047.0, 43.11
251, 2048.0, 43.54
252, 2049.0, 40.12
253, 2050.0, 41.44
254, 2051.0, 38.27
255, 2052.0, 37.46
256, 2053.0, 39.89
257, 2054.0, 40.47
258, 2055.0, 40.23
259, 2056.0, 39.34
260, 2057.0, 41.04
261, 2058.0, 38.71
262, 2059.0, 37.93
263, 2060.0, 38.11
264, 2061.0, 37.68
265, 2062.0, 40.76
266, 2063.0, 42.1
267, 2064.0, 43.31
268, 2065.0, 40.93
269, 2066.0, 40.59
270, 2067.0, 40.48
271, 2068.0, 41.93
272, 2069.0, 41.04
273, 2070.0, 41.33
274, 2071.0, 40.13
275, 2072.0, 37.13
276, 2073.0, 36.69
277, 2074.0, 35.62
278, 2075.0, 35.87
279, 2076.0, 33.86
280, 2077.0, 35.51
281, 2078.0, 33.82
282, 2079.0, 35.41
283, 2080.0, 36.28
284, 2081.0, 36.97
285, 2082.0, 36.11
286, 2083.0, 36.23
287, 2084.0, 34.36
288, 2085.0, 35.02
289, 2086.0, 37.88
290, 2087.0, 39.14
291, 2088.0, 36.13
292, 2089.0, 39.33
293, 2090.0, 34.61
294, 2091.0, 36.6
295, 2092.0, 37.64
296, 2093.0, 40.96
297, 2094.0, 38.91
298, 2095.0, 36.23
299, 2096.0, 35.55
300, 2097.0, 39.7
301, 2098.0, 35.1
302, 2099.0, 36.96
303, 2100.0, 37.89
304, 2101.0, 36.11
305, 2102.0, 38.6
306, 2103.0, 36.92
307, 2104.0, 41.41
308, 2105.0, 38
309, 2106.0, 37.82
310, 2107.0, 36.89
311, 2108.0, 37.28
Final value -4.4 deg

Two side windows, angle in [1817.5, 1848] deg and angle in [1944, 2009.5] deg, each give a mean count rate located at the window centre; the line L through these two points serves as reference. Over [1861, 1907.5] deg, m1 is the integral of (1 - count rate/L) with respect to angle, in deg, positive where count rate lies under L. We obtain -3.1 deg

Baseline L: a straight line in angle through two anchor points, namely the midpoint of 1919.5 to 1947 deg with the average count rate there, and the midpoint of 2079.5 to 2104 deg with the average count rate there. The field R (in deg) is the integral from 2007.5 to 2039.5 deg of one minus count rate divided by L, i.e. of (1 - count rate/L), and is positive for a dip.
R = -1.0 deg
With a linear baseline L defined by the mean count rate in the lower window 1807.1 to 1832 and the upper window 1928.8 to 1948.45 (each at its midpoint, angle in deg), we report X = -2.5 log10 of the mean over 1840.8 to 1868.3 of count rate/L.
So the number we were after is -0.09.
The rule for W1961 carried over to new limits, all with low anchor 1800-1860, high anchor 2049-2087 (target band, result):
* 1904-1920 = -1.4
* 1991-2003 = -1.1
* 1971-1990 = -1.5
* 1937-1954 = -2.4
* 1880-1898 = -1.6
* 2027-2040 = -1.6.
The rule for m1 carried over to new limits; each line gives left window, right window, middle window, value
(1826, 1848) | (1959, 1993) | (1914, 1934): -2.1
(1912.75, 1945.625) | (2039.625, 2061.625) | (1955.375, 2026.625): 1.3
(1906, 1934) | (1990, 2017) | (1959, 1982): 0.9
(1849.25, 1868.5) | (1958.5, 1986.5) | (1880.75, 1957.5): -1.2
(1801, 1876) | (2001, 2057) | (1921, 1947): -2.4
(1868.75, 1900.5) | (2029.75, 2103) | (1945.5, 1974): -0.1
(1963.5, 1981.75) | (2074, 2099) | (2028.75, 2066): -2.3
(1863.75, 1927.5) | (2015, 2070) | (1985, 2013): 0.1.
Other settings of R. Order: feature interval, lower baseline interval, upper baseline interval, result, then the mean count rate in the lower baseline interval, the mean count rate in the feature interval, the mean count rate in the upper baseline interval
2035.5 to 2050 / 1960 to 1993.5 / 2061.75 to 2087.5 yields -1.2 deg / 46.4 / 44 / 38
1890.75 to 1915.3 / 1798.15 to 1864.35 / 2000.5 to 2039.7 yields -0.4 deg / 50.9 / 49.4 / 45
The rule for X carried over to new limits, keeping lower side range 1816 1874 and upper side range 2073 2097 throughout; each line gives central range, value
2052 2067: -0.05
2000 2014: -0.07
